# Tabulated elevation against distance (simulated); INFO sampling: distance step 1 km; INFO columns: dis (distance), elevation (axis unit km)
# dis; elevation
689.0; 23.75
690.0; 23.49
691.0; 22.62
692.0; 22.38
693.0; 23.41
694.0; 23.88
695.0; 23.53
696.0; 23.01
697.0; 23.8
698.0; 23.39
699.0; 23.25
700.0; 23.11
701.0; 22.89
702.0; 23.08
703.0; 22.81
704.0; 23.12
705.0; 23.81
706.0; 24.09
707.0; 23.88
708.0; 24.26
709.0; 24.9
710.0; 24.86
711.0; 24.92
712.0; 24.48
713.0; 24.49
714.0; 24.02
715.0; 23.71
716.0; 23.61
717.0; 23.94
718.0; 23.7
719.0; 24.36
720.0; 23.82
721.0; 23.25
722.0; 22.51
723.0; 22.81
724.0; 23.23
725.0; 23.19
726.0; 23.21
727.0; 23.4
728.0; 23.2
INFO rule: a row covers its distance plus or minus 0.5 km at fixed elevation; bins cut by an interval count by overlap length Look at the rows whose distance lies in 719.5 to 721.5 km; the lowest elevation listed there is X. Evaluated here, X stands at 23.25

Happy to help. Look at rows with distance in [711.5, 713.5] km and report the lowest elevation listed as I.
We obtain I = 24.48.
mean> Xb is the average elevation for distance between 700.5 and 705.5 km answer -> 23.1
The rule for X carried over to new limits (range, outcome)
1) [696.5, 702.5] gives 22.89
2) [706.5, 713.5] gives 23.88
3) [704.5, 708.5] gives 23.81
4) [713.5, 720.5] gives 23.61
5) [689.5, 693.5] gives 22.38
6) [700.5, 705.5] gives 22.81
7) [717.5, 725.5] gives 22.51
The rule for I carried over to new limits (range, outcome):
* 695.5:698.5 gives 23.01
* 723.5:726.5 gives 23.19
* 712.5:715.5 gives 23.71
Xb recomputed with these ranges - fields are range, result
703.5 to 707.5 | 23.7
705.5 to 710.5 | 24.4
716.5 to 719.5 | 24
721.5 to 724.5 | 22.8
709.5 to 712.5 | 24.8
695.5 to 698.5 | 23.4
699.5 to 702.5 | 23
